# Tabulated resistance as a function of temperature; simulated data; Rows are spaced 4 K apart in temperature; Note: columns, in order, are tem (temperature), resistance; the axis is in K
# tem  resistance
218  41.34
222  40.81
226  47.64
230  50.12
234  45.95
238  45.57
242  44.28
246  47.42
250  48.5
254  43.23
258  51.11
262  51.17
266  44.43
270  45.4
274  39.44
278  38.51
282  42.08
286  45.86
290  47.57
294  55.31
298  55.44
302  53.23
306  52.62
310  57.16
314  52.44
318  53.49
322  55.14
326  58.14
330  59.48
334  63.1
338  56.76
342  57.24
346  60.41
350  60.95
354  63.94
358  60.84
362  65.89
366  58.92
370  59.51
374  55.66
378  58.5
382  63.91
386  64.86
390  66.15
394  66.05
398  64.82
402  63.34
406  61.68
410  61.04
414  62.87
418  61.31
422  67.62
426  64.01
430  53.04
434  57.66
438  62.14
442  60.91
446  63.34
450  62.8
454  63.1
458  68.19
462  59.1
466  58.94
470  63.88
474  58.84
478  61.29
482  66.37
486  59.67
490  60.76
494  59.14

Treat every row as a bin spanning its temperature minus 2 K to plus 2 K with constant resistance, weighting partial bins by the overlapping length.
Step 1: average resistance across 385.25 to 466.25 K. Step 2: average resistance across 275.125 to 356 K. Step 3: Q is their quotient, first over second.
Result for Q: 1.15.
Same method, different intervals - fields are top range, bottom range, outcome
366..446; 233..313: 1.29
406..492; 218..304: 1.32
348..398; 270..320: 1.26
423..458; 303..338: 1.09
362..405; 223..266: 1.32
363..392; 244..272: 1.29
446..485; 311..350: 1.09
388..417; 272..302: 1.36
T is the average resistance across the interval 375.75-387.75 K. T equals 62.2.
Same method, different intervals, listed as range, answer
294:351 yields 56.7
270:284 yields 40.8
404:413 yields 61.5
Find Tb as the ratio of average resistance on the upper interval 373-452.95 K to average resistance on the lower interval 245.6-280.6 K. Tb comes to 1.37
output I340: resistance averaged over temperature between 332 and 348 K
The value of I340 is 59.4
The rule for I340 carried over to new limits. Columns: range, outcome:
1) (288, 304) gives 52.9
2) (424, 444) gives 59.6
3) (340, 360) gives 60.7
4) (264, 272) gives 44.9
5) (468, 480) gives 61.3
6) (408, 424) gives 63.2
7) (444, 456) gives 63.1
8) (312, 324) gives 53.7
